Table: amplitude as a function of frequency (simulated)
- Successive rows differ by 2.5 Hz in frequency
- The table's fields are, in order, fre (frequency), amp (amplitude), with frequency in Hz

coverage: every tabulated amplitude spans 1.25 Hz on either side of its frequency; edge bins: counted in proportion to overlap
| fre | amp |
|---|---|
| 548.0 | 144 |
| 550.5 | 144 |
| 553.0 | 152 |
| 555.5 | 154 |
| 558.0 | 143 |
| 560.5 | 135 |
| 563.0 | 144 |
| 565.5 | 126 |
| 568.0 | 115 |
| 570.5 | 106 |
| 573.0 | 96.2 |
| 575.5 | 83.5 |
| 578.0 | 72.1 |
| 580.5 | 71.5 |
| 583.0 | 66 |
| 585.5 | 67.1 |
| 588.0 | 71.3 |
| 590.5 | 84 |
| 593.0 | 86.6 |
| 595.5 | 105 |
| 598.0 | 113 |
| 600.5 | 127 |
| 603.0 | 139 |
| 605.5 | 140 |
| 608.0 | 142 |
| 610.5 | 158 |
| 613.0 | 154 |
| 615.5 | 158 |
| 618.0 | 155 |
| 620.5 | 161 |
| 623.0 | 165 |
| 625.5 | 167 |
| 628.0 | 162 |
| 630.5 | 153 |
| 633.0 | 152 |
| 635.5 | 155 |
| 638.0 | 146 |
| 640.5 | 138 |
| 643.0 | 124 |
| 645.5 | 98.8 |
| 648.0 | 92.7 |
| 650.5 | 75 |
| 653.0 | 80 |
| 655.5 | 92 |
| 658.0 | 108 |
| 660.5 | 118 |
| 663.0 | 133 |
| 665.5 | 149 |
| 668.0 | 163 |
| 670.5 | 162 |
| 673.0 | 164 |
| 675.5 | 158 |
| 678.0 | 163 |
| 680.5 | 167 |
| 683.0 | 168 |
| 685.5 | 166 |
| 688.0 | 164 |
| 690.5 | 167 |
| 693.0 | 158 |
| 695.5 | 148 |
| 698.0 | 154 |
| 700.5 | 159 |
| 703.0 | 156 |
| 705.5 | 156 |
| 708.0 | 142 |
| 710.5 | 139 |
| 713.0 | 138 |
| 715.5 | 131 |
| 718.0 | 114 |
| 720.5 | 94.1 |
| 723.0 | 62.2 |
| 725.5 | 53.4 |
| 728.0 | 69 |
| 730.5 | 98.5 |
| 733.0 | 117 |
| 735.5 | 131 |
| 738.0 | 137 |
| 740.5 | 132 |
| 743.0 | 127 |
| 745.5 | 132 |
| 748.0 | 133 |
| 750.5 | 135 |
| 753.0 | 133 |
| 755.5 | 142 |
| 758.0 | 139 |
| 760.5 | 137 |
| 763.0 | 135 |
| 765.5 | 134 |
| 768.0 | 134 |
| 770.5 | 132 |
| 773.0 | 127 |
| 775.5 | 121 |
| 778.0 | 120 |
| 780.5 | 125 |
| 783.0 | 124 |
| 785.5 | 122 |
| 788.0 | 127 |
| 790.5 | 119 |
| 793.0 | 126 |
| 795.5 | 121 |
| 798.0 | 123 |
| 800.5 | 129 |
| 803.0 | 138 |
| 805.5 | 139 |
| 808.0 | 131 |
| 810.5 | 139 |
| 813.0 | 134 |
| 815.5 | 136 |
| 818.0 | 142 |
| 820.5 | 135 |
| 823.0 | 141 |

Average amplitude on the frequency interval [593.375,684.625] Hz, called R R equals 139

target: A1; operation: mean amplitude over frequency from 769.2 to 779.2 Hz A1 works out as 125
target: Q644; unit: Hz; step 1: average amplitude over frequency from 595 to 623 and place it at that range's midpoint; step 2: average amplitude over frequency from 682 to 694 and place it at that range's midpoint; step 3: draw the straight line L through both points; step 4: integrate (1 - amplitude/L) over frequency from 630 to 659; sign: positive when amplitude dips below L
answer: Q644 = 6.7 Hz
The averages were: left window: 143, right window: 165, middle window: 117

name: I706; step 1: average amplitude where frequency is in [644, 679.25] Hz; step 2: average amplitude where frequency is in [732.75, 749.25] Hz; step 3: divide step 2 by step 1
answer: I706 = 1.04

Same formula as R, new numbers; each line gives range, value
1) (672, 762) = 136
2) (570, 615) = 105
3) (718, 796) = 121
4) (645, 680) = 127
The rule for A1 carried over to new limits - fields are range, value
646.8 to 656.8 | 85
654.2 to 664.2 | 112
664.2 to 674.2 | 159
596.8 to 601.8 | 120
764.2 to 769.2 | 134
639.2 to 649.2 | 114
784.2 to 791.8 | 123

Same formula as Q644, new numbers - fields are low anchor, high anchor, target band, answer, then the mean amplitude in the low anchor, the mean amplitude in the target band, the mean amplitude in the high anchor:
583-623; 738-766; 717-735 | 6.0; 124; 88.3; 135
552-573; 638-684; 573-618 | 7.7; 132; 109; 131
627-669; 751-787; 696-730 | 1.9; 125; 121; 130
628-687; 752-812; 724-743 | 3.8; 137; 106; 130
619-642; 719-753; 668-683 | -3.0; 155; 163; 110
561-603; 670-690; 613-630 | -4.9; 97.9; 160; 164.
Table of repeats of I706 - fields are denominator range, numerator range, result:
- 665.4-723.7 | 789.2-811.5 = 0.87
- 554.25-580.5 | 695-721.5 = 1.21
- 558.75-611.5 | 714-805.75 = 1.14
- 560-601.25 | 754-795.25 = 1.33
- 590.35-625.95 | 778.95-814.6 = 0.93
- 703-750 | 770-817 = 1.08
